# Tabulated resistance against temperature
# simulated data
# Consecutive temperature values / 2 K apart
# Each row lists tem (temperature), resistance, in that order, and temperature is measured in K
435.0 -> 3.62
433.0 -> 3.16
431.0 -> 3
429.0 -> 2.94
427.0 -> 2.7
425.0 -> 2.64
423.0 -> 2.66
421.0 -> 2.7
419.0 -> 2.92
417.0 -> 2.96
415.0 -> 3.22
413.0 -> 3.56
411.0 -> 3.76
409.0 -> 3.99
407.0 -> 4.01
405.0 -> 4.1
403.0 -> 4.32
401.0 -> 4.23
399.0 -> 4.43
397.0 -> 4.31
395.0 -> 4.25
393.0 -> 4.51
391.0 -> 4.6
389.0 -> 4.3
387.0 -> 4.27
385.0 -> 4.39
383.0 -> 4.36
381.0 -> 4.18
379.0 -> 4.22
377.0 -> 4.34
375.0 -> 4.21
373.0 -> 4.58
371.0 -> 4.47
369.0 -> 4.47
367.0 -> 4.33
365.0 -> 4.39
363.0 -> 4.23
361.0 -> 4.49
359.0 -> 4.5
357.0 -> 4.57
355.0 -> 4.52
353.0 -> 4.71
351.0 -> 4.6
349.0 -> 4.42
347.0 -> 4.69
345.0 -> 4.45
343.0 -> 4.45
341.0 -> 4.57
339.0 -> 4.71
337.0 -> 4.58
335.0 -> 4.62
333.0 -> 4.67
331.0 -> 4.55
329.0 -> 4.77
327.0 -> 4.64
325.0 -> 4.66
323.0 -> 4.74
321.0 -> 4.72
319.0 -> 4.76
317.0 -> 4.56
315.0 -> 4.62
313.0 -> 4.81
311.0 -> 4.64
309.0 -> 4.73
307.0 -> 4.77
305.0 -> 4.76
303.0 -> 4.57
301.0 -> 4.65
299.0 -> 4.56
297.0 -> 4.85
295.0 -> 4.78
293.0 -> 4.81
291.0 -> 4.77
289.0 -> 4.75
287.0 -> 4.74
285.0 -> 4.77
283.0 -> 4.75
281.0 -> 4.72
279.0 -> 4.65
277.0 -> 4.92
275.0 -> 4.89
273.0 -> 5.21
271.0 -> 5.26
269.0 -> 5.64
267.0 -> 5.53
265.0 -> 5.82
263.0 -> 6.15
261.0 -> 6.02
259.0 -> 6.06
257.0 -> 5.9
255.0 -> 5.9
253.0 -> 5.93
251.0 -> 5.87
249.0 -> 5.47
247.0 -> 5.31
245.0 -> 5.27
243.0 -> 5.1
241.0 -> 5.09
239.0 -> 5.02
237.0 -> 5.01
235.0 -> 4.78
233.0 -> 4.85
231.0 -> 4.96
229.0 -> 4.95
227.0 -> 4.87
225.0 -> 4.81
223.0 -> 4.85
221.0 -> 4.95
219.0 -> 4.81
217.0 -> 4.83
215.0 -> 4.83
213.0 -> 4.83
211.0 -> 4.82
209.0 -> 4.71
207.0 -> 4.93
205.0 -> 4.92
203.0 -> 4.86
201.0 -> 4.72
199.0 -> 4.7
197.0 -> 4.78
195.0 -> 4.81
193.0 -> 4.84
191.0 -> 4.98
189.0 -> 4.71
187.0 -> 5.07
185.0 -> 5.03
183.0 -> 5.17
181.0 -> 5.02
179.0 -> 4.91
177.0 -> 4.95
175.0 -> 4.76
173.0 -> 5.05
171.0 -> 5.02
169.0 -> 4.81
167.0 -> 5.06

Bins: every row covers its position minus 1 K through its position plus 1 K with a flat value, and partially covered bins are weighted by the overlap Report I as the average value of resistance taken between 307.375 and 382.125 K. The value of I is 4.55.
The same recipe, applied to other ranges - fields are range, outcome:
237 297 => 5.27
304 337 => 4.69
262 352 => 4.81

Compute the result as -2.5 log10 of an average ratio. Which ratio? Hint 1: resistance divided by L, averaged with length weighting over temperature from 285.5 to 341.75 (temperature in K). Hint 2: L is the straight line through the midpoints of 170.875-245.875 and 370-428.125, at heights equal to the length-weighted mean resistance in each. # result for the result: -0.082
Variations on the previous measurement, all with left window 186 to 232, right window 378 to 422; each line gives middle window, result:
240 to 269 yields -0.22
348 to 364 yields -0.08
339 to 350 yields -0.07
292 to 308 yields -0.07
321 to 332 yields -0.09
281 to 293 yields -0.06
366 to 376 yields -0.08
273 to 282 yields -0.07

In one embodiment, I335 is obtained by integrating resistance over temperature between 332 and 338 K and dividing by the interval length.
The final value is 4.62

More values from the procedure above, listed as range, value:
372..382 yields 4.31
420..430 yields 2.73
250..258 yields 5.9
